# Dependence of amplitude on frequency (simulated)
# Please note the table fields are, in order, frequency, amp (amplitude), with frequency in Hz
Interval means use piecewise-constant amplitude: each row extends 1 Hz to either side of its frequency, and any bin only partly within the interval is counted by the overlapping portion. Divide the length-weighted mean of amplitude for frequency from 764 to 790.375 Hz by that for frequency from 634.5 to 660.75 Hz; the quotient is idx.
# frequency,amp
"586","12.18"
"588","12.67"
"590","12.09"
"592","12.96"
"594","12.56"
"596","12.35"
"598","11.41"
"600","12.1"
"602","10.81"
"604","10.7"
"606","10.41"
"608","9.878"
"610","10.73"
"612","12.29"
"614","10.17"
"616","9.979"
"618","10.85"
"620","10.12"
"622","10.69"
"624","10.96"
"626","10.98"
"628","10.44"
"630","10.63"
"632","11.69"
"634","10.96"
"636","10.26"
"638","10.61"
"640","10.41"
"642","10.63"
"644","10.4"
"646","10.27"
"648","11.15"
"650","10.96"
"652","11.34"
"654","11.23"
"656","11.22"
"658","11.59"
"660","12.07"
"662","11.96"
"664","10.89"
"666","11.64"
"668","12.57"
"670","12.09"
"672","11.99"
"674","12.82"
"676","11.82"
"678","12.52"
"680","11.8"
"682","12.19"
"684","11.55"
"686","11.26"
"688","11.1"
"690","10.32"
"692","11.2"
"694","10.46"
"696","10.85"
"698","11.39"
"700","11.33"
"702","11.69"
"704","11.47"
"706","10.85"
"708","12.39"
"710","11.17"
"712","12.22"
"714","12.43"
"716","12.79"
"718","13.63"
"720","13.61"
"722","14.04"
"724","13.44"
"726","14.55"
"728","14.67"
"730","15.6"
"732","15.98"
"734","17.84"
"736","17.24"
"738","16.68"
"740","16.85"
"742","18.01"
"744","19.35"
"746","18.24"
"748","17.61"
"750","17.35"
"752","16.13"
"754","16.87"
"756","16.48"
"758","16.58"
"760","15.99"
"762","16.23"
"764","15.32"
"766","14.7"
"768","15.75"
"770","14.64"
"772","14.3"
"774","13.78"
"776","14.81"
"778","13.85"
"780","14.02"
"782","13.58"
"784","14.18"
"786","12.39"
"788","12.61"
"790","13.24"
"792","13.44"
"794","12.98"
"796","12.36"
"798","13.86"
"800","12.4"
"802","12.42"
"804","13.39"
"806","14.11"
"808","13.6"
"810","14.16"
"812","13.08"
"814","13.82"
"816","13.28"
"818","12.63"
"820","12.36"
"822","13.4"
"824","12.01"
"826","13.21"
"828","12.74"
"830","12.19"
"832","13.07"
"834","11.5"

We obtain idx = 1.29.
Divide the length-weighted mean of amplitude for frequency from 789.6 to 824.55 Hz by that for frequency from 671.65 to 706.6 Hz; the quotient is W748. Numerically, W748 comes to 1.1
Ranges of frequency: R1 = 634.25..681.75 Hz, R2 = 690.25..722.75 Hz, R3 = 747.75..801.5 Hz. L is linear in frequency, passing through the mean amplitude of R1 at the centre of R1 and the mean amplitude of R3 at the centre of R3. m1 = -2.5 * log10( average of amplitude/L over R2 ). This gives 0.07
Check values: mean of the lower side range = 11.4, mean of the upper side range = 14.6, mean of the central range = 11.9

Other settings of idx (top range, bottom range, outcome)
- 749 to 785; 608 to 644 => 1.43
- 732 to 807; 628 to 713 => 1.33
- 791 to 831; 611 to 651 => 1.22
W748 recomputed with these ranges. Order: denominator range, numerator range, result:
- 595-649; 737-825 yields 1.35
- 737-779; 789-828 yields 0.81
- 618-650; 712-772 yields 1.47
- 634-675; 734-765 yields 1.51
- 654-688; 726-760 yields 1.43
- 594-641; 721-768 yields 1.50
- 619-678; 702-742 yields 1.26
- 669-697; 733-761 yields 1.49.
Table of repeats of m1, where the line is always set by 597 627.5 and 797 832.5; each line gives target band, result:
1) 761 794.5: -0.12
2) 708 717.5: -0.03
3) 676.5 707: 0.03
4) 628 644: 0.04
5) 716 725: -0.13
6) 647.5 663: -0.02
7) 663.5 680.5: -0.05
